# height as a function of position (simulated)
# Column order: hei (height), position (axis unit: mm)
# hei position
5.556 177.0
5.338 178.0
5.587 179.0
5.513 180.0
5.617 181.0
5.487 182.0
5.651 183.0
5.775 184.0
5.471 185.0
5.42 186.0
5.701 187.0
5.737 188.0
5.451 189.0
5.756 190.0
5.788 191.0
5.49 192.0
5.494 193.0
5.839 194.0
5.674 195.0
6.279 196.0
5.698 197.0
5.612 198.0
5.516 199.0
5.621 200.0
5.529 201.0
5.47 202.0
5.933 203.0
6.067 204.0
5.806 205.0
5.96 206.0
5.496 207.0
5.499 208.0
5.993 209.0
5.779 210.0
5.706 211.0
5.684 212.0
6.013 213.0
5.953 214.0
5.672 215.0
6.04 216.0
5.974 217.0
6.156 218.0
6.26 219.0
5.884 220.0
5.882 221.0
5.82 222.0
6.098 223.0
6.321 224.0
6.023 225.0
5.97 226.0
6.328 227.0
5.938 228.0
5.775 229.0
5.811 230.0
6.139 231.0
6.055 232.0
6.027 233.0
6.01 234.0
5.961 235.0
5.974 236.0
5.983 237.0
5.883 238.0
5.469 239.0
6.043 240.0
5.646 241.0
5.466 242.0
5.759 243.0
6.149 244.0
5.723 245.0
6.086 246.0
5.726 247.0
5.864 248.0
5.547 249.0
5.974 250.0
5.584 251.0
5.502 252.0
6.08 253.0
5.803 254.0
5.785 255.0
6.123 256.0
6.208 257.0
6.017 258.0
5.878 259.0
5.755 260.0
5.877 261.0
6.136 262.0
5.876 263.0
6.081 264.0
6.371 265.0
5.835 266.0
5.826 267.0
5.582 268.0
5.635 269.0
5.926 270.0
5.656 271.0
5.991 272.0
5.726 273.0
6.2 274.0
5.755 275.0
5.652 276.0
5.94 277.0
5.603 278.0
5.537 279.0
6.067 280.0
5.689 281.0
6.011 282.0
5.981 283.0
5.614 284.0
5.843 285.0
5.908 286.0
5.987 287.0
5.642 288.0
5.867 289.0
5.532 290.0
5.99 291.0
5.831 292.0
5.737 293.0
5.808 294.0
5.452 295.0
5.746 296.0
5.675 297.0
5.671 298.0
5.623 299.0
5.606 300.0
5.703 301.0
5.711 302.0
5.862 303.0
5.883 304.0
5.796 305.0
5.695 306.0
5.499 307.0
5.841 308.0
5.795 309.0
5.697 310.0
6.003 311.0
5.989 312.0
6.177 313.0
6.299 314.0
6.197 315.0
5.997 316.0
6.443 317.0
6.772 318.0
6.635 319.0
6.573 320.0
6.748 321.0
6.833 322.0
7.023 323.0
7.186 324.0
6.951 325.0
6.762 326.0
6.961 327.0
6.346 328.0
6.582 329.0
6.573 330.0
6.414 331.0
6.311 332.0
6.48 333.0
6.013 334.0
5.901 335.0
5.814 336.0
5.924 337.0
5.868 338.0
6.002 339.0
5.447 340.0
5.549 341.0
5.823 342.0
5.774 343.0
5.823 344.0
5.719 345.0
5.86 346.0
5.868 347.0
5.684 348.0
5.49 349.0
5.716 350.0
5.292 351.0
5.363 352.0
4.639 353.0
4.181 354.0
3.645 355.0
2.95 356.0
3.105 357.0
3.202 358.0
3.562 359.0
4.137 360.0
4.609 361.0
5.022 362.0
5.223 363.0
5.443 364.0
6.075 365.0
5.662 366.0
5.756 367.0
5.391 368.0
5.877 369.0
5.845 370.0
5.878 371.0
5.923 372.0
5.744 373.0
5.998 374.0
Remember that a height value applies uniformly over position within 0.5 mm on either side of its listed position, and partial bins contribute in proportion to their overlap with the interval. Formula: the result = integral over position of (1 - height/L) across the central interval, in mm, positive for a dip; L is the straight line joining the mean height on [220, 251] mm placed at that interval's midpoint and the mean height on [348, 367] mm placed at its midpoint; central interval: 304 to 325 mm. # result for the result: -4.7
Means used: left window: 5.91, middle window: 6.27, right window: 4.69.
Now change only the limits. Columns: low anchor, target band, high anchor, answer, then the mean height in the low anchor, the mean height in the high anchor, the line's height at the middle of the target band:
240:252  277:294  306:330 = 0.9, 5.77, 6.39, 6.11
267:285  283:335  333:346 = -2.5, 5.8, 5.83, 5.82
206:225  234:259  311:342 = 0.7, 5.91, 6.34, 6.03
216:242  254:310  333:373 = -1.4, 5.97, 5.28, 5.67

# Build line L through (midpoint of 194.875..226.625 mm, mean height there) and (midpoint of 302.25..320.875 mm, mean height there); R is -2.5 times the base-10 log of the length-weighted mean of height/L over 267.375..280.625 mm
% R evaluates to 0.038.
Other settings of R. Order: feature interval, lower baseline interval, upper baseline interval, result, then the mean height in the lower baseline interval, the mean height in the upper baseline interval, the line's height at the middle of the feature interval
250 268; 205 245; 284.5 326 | 0.009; 5.91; 6.04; 5.96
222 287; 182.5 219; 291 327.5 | 0.008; 5.75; 6.11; 5.93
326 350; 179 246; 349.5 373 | -0.190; 5.81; 4.91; 5.05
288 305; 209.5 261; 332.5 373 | -0.027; 5.91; 5.29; 5.59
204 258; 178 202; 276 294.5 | -0.036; 5.63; 5.81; 5.71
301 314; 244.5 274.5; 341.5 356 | -0.056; 5.88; 5.27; 5.55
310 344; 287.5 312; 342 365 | -0.186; 5.74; 4.88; 5.3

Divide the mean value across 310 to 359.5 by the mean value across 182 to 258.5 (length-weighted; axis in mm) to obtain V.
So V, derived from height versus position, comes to 1.00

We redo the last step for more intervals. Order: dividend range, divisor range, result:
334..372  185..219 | 0.91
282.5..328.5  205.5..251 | 1.03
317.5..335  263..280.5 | 1.13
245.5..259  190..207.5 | 1.03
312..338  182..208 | 1.14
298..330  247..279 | 1.06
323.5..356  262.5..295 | 1.00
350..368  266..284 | 0.80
